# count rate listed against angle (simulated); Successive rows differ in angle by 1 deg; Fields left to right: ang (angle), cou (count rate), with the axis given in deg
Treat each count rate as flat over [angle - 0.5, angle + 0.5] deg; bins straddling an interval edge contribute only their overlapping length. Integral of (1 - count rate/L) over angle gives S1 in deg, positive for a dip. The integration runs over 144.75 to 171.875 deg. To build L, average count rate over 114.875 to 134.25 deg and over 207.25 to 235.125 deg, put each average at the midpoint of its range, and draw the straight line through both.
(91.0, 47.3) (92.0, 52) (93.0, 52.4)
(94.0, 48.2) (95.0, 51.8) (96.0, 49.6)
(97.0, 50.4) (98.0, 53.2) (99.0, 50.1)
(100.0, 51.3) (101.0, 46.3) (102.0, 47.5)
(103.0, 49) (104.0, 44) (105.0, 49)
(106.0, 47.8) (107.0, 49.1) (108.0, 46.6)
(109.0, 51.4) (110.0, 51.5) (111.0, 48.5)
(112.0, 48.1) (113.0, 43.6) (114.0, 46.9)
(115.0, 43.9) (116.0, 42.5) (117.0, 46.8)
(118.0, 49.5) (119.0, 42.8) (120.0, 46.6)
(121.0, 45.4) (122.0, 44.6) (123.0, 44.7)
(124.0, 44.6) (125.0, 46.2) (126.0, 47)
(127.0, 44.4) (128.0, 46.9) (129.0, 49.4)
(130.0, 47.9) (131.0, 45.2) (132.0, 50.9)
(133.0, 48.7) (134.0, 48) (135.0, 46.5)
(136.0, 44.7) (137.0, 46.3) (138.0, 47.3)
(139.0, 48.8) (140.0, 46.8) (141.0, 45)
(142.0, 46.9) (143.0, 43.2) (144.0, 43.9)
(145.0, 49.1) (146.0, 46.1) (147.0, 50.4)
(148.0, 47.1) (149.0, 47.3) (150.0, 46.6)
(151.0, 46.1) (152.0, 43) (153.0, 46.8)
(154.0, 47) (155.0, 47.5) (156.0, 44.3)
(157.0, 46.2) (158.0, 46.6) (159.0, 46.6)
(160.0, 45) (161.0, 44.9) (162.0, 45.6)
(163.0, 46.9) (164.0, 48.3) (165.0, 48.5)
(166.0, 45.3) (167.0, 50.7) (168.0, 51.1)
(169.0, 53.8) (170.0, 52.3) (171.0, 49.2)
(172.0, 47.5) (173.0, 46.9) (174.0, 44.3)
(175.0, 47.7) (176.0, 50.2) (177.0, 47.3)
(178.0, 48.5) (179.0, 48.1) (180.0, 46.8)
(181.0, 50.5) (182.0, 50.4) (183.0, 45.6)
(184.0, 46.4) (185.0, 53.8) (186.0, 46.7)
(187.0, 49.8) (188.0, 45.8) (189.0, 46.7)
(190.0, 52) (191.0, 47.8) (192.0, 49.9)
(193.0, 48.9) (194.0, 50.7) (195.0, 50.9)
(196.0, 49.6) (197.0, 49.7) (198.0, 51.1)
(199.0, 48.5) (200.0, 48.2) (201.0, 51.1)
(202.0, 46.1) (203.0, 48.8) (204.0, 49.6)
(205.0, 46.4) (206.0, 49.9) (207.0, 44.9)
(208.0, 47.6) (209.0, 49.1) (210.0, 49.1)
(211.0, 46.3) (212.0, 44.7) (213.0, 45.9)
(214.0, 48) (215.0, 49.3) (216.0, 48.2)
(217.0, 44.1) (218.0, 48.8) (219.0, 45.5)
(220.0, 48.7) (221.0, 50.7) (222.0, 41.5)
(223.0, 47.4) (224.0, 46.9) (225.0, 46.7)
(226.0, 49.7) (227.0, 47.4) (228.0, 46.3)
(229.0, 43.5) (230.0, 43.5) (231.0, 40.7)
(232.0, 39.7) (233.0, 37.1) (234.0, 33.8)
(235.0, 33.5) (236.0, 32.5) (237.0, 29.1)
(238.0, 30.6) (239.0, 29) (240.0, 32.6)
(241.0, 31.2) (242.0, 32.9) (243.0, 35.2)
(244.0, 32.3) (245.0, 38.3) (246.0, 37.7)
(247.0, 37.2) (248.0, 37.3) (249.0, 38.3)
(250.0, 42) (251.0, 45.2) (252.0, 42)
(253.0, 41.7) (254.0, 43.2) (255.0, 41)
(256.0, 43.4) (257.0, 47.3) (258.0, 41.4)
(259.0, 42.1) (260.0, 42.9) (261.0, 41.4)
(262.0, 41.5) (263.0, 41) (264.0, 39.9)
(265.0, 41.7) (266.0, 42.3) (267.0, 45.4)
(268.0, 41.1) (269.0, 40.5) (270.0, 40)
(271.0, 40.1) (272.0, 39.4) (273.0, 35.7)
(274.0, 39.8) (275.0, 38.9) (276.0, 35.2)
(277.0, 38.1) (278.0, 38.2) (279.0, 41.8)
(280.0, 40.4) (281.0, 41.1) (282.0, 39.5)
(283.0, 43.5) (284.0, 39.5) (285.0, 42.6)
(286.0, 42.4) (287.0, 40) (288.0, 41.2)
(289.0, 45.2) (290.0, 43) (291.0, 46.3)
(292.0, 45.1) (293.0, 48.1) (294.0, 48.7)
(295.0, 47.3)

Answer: -0.9 deg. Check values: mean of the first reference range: 46.3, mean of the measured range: 47.5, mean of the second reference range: 45.3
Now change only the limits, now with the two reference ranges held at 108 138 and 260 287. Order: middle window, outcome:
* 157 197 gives -3.6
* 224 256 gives 2.5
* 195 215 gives -2.3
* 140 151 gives -0.2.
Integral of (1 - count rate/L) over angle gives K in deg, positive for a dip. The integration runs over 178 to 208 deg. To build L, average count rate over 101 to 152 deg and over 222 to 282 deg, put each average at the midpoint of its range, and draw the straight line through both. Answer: -4.0 deg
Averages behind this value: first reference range 46.8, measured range 48.8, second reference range 39.8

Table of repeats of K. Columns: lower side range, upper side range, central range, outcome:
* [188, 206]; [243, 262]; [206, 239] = 1.2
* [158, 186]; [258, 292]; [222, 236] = 0.6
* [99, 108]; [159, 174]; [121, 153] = 1.0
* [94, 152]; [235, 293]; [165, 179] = -1.3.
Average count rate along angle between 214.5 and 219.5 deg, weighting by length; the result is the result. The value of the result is 47.2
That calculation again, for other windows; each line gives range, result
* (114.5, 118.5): 45.7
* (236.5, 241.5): 30.5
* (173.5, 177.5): 47.4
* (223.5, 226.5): 47.8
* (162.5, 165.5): 47.9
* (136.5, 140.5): 47.3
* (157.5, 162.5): 45.7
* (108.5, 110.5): 51.5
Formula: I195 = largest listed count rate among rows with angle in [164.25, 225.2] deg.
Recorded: 53.8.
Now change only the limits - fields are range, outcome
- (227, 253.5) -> 47.4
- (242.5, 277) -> 47.3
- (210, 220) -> 49.3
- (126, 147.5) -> 50.9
